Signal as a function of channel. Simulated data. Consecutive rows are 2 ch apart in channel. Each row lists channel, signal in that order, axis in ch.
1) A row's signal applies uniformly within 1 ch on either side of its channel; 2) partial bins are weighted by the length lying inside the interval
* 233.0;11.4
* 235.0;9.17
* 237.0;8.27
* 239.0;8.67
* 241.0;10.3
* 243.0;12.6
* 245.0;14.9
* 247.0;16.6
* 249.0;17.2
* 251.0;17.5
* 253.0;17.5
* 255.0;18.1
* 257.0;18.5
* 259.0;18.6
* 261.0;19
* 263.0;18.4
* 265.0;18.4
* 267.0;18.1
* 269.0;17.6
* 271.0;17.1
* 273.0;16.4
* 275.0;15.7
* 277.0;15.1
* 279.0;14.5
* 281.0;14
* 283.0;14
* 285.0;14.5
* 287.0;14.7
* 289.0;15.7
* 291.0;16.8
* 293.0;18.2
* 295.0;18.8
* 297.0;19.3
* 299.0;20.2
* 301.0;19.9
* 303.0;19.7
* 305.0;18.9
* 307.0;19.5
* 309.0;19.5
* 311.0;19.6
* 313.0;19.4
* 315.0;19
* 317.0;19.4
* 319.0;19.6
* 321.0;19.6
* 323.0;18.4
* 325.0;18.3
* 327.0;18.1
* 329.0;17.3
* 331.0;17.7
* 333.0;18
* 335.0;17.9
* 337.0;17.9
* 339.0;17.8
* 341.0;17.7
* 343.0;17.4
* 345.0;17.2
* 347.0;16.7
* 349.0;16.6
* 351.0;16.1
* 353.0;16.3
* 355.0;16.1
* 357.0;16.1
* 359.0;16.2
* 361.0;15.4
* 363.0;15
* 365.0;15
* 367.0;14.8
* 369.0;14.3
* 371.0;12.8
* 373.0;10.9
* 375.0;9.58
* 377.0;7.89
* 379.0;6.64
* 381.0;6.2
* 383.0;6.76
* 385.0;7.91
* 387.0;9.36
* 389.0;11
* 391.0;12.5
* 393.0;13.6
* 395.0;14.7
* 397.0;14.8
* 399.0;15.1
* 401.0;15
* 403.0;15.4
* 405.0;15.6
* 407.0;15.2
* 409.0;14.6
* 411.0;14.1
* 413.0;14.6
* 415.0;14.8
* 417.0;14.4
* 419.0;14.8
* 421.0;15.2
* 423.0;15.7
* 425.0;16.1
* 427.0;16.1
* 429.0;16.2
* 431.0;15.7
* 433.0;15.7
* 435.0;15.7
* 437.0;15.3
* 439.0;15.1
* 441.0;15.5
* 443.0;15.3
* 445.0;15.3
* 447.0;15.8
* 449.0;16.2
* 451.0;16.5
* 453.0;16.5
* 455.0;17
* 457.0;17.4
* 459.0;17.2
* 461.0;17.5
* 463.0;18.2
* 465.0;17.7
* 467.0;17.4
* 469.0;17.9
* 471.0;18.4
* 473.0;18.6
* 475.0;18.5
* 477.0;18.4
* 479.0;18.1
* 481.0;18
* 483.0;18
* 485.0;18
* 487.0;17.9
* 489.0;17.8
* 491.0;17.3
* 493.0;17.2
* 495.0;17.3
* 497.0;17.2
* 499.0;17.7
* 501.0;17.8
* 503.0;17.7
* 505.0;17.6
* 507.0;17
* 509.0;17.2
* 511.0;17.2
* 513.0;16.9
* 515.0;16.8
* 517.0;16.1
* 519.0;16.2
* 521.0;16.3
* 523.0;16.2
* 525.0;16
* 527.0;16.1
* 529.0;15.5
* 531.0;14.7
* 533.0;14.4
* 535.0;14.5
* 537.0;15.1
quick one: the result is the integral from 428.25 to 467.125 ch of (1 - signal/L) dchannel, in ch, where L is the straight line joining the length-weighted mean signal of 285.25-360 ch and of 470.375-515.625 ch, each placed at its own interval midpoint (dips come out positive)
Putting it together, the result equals 3.1 ch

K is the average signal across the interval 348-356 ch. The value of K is 16.3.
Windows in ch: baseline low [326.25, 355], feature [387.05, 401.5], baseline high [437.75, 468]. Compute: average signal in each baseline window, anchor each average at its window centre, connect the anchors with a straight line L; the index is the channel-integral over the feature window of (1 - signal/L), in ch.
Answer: 2.95 ch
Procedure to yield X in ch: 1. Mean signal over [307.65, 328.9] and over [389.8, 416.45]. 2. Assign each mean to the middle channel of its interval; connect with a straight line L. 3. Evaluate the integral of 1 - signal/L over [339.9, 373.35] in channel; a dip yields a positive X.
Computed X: 2.72 ch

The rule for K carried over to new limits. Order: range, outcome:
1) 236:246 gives 10.9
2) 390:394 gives 13.1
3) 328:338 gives 17.8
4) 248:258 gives 17.8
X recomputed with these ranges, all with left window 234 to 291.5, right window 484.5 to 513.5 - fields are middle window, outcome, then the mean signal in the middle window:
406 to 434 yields 2.6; 15.2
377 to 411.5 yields 9.3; 12.1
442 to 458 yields 0.7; 16.2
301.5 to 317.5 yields -3.6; 19.4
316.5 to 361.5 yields -3.9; 17.5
